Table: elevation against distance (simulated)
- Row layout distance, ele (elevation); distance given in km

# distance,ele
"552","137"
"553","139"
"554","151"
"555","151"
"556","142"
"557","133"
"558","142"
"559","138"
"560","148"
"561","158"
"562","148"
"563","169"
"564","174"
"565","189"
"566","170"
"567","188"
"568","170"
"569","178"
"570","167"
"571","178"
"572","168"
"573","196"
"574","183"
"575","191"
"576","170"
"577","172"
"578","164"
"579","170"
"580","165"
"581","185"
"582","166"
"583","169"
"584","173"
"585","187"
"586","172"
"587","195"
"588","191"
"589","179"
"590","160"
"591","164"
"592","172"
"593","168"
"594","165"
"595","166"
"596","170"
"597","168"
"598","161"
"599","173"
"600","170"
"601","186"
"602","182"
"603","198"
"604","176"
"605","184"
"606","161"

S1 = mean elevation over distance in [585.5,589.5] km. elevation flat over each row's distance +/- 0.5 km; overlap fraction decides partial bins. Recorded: 184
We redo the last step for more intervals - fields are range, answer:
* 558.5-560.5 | 143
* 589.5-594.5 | 166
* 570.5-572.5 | 173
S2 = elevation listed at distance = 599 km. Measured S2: 173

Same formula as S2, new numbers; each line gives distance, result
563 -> 169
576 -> 170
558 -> 142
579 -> 170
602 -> 182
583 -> 169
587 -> 195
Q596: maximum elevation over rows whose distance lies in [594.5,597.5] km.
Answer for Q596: 170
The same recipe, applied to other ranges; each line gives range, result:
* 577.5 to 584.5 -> 185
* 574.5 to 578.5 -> 191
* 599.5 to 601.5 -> 186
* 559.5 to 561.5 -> 158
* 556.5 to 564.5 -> 174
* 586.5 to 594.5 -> 195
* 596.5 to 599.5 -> 173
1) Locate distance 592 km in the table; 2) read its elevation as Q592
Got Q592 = 172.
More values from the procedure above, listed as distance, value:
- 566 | 170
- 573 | 196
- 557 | 133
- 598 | 161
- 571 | 178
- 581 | 185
